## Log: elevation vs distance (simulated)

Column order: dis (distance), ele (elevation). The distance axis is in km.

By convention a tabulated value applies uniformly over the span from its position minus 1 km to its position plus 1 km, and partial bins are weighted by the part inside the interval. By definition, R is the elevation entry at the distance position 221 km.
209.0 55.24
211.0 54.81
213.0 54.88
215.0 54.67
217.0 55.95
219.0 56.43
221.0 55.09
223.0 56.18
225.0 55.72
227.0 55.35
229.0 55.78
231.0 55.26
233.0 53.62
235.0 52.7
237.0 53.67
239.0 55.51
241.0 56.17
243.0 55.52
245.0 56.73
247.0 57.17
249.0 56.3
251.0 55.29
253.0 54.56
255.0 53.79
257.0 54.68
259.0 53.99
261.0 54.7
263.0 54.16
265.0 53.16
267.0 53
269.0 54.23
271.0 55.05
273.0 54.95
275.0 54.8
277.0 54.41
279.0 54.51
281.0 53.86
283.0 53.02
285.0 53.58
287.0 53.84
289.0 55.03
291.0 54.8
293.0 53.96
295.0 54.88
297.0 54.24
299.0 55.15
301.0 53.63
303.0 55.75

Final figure 55.09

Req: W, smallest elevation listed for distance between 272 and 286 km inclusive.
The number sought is 53.02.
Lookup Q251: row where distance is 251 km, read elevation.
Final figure 55.29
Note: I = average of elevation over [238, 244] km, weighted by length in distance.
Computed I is 55.7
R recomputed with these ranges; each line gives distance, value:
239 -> 55.51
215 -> 54.67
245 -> 56.73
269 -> 54.23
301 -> 53.63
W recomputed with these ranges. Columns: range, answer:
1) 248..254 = 54.56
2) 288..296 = 53.96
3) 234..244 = 52.7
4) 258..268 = 53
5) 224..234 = 53.62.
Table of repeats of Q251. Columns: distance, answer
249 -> 56.3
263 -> 54.16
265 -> 53.16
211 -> 54.81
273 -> 54.95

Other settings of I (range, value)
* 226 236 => 54.5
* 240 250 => 56.4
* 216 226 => 55.9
